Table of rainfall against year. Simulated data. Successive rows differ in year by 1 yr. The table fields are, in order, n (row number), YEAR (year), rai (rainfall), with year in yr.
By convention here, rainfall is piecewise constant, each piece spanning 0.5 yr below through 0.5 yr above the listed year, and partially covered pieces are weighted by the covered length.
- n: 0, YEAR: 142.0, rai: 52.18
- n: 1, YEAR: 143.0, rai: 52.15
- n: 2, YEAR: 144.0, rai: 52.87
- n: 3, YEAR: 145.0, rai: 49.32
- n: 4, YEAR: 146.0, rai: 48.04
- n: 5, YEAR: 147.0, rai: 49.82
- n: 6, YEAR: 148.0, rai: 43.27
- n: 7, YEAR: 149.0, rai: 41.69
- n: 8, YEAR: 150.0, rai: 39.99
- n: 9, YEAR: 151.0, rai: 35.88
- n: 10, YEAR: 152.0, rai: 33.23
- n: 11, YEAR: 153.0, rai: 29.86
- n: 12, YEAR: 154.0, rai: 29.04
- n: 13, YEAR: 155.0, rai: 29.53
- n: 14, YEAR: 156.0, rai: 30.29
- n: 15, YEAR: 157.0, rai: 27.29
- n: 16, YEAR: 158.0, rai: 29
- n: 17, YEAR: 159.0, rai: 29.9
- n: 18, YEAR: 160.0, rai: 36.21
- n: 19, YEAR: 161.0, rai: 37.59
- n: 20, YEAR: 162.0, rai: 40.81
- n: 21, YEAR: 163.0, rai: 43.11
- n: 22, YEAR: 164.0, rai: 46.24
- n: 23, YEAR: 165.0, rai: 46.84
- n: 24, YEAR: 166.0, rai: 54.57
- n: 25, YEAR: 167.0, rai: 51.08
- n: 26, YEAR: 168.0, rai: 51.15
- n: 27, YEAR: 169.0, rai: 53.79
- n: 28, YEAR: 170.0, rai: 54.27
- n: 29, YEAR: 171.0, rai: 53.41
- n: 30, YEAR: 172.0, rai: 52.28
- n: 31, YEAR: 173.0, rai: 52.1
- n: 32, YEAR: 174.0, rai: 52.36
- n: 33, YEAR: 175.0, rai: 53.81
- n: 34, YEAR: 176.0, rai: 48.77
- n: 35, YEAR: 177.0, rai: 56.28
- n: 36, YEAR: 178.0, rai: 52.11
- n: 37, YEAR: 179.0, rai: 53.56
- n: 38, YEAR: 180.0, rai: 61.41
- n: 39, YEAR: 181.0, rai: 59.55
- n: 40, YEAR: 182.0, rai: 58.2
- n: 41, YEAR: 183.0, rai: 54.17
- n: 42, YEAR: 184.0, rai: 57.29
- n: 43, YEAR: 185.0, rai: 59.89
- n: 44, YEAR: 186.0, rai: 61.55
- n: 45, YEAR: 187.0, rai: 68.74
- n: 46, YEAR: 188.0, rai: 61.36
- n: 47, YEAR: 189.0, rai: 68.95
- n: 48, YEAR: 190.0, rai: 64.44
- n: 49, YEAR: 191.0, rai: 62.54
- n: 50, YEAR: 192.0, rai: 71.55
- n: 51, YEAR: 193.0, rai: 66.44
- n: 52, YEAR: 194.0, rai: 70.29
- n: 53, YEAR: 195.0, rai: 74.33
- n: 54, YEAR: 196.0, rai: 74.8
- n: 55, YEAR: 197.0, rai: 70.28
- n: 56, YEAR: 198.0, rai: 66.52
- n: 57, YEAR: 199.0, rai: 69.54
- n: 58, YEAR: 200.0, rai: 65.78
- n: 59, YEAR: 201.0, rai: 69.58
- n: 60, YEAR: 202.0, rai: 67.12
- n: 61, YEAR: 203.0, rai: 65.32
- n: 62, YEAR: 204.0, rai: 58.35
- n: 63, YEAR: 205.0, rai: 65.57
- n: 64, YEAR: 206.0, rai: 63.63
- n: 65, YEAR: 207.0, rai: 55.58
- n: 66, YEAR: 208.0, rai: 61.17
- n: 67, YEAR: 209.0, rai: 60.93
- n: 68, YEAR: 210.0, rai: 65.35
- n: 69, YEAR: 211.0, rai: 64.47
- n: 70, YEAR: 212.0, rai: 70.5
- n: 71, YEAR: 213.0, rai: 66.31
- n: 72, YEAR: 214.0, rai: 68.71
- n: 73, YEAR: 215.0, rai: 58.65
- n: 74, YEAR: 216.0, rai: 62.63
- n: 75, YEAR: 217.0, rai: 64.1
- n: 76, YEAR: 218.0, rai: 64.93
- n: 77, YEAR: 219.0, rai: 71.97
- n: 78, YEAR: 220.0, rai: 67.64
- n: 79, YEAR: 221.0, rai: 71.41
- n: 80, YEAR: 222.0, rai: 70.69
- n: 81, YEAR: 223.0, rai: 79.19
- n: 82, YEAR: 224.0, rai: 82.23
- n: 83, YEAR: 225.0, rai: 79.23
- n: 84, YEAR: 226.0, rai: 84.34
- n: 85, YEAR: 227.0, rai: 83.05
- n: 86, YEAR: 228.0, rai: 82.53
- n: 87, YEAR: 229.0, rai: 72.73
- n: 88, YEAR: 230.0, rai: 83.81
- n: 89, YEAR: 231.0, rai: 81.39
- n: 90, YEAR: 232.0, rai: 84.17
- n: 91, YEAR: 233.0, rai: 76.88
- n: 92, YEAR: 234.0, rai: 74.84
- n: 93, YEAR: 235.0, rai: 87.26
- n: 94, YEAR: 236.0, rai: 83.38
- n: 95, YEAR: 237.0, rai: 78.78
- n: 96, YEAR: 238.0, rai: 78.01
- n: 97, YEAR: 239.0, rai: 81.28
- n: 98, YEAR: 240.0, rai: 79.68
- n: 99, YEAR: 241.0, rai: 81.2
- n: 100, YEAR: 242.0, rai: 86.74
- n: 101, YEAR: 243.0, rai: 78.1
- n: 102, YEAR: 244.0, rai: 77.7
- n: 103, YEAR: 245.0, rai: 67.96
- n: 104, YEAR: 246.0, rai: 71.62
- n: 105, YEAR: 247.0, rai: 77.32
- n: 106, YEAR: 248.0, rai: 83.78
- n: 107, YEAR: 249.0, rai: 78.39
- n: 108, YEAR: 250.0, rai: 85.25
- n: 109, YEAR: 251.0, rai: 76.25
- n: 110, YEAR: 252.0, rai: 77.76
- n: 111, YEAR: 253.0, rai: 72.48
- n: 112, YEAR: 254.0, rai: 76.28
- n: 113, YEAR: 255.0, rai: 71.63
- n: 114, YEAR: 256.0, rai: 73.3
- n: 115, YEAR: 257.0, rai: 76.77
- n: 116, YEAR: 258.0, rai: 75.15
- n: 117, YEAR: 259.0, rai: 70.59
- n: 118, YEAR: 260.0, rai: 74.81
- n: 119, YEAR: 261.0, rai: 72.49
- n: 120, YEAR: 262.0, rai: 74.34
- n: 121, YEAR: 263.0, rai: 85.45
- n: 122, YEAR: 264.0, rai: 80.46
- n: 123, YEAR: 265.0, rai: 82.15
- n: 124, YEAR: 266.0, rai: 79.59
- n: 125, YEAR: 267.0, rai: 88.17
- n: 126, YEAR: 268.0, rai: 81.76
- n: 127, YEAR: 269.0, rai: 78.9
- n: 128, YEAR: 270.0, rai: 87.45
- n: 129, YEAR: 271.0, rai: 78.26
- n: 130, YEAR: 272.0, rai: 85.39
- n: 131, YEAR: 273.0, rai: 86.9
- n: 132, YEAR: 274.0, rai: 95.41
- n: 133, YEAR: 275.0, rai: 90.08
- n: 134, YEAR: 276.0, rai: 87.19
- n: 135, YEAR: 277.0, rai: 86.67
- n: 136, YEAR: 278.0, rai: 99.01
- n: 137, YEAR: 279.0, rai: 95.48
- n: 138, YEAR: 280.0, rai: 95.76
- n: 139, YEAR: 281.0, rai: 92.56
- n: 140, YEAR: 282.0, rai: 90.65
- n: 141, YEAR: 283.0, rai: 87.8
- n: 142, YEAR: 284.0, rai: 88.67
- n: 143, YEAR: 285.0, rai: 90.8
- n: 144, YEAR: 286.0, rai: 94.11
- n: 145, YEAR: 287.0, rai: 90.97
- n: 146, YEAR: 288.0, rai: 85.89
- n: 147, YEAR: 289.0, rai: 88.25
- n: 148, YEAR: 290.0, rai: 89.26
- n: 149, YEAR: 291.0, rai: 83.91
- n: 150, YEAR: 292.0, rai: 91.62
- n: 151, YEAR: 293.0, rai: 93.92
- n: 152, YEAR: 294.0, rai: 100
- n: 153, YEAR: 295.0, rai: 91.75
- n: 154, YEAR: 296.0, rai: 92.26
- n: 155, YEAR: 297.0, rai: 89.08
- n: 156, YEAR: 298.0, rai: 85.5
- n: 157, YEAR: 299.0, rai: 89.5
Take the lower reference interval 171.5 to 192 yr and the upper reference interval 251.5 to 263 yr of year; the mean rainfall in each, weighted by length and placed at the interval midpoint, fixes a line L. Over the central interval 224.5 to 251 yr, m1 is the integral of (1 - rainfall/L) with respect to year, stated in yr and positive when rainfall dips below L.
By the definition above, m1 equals -3.6 yr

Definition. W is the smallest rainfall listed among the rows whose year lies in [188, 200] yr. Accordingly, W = 61.36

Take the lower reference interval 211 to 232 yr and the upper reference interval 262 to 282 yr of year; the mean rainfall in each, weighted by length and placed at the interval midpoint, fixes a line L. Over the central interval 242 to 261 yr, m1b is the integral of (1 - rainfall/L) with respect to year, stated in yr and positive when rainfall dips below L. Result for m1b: 1.25 yr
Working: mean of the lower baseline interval 73.4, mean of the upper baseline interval 87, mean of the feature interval 76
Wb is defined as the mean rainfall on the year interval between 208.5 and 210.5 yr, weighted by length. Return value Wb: 63.1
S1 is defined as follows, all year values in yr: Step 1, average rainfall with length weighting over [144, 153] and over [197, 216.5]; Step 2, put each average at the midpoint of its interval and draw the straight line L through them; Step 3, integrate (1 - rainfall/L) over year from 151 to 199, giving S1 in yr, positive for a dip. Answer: 0.9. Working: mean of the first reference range 42.5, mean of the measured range 52.4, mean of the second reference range 64.7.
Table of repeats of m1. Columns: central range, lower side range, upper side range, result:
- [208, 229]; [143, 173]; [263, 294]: -1.64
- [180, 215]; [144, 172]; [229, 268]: -4.42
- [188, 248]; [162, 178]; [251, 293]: -4.96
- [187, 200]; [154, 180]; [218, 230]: -1.83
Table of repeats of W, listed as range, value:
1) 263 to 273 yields 78.26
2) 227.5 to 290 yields 67.96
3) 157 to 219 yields 27.29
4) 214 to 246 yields 58.65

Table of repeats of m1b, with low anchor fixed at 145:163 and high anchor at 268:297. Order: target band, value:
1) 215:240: -3.56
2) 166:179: -2.53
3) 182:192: -2.41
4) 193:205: -2.85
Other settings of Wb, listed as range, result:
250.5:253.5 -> 75.5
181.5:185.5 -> 57.4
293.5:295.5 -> 95.9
